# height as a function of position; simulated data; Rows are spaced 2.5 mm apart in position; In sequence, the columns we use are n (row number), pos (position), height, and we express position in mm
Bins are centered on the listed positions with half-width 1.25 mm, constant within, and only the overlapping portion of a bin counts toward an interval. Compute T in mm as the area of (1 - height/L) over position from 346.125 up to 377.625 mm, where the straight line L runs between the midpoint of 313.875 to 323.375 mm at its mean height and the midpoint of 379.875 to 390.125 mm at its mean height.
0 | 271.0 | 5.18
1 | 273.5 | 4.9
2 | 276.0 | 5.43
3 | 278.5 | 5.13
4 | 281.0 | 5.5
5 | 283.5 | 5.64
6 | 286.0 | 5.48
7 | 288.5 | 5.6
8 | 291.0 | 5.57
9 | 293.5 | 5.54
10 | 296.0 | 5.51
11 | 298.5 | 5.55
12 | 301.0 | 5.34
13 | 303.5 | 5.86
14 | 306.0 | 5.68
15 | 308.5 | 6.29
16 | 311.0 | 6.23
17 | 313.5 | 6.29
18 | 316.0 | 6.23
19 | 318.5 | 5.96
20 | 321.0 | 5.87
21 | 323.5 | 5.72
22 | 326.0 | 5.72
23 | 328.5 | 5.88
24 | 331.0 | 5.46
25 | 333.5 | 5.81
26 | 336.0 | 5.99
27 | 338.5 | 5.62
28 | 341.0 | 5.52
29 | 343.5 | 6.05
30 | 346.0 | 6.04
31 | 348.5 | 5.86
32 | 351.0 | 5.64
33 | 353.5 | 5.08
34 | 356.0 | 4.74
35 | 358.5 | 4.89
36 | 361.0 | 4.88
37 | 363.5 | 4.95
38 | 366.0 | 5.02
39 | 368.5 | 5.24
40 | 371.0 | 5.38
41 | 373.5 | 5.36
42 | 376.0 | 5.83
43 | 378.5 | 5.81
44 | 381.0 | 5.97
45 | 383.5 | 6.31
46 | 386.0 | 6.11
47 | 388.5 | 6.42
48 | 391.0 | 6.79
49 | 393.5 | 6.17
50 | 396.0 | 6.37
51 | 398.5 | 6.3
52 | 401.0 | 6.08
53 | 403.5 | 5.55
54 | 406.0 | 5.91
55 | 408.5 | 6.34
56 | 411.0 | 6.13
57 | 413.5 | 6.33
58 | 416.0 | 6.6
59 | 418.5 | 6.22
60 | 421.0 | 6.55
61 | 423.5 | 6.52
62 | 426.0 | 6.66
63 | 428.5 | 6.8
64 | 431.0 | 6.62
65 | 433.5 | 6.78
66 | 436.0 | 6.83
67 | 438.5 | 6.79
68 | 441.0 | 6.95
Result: 4.49 mm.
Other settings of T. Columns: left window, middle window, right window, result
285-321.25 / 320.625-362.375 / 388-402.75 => 3.11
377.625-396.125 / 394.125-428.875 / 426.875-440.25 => 1.20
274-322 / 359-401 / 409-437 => 3.10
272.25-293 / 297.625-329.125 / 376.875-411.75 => -1.58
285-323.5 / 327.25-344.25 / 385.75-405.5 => 0.55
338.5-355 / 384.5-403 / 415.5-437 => -0.17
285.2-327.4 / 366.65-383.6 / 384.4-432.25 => 1.46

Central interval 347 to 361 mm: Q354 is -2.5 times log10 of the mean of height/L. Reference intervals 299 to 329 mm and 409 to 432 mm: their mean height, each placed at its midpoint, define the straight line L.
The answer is 0.173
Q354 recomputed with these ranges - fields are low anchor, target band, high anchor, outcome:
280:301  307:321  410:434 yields -0.082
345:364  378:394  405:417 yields -0.077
